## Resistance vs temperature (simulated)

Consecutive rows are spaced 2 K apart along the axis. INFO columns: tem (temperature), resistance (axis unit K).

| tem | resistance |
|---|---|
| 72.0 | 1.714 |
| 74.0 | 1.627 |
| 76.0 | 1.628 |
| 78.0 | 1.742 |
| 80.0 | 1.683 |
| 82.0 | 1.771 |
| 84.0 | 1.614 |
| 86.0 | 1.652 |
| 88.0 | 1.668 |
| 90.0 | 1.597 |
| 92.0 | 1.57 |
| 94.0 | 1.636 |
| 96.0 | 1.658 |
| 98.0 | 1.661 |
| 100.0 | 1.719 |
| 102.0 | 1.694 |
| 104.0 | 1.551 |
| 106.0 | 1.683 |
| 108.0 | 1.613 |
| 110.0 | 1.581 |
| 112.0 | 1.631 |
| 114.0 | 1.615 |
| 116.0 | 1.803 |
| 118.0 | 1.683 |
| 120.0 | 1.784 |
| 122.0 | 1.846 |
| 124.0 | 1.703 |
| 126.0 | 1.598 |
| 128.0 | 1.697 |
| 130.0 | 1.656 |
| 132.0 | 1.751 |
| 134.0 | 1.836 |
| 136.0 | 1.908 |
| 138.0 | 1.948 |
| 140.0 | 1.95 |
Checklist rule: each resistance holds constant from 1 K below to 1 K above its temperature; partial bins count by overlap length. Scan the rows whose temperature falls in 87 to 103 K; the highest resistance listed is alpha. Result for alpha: 1.719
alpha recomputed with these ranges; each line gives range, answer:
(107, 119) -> 1.803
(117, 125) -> 1.846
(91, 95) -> 1.636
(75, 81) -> 1.742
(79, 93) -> 1.771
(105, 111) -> 1.683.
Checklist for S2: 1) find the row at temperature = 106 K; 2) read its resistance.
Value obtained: 1.683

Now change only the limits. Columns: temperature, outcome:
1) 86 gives 1.652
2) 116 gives 1.803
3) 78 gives 1.742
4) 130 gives 1.656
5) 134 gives 1.836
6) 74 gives 1.627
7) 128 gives 1.697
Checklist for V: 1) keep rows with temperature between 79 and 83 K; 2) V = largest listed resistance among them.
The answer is 1.771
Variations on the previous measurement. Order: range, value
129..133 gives 1.751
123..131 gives 1.703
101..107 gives 1.694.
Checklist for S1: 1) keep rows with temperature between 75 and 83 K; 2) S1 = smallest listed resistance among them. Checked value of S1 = 1.628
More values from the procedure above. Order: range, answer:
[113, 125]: 1.615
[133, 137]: 1.836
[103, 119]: 1.551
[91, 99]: 1.57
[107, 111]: 1.581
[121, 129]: 1.598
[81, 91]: 1.597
